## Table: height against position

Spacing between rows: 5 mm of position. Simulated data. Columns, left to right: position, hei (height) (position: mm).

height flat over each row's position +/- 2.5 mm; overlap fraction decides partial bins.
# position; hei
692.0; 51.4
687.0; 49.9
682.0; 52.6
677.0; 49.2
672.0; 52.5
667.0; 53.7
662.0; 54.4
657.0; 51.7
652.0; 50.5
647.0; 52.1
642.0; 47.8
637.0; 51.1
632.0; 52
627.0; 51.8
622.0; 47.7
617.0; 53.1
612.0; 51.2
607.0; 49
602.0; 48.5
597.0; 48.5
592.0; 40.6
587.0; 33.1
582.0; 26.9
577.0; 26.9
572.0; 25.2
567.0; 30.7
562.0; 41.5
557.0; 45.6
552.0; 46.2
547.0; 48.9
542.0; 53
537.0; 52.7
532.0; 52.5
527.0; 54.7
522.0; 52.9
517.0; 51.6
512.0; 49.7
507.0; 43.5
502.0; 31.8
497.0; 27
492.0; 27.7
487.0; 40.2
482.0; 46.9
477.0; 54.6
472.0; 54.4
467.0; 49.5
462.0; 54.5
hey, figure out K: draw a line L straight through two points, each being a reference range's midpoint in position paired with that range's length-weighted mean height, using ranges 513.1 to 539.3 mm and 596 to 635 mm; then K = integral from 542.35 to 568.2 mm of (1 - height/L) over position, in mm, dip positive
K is 3.94 mm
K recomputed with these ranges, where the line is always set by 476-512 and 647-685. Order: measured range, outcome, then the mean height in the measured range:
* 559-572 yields 2.9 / 34.4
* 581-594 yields 3.4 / 34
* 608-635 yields -1.3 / 51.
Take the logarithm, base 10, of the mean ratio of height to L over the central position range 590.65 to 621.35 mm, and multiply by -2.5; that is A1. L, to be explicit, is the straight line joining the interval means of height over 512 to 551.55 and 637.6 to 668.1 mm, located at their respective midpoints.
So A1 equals 0.06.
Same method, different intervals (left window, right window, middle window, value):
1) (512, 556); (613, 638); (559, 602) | 0.41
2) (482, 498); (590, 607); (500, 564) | -0.23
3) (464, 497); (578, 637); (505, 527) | -0.13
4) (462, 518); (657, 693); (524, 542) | -0.17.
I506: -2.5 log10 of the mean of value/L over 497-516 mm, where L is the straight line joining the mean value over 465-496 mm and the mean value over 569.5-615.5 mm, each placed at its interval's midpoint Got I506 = 0.07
